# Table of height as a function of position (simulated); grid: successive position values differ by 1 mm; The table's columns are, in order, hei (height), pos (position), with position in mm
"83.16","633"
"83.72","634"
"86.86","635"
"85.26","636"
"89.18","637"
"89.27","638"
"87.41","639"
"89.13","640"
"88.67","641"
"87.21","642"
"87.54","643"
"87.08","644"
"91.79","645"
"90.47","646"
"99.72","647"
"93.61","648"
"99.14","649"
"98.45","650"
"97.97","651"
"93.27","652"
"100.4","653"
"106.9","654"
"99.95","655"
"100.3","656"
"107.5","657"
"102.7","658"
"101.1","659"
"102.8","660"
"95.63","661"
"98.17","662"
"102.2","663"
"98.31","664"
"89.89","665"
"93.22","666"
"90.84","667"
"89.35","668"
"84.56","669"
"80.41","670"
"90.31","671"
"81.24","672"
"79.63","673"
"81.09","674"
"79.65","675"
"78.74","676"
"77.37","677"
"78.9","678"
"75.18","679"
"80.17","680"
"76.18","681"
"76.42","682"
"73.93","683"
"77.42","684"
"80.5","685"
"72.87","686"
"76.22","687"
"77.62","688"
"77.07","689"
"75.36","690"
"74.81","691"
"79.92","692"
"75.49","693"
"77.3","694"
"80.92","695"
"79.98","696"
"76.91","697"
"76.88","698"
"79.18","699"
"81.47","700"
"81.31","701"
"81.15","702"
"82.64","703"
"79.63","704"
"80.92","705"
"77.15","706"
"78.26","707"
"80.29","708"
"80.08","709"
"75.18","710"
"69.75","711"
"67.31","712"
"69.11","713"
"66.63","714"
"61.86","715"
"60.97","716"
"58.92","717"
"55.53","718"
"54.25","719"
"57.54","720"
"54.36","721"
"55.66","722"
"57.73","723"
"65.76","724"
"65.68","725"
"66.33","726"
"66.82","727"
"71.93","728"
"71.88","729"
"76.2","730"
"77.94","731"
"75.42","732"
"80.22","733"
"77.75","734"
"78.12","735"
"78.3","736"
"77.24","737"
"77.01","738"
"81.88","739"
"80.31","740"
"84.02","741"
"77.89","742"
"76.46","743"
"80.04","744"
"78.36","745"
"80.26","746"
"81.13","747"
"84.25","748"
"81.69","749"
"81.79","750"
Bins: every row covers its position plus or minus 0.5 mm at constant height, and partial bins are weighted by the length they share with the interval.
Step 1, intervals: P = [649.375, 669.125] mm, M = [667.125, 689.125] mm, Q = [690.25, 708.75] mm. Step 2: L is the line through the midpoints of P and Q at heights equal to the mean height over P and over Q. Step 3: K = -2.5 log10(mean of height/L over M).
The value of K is 0.12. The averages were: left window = 97.9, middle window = 79.5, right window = 79.1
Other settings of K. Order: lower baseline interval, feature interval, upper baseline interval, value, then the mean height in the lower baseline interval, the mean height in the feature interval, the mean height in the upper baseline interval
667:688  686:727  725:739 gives 0.08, 79.7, 71.8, 74.9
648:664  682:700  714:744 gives 0.11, 100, 77.3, 69.9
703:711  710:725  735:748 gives 0.27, 78.5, 61.7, 79.5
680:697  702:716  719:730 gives -0.07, 77.1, 74.3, 63.5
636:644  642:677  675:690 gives -0.12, 88.1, 93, 77.1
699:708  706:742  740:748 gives 0.14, 80.3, 70.4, 80.1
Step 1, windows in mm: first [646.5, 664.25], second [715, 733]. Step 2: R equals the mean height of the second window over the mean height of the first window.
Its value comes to 0.65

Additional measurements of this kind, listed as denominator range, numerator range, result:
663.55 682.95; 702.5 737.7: 0.85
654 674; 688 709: 0.84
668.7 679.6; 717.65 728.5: 0.76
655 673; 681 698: 0.82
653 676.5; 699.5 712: 0.84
